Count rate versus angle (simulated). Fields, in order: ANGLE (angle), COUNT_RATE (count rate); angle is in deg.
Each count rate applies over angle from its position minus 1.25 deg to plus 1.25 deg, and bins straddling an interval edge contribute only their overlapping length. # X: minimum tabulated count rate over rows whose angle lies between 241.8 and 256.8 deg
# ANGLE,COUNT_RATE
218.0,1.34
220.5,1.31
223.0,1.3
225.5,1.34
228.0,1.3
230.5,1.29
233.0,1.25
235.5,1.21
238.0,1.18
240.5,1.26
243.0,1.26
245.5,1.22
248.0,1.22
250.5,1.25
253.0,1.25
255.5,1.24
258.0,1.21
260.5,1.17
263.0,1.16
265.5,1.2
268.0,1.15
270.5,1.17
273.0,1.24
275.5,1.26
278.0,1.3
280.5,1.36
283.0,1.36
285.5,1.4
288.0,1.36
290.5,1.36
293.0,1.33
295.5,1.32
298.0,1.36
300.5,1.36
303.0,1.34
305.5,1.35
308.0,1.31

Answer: 1.22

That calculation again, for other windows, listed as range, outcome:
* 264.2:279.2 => 1.15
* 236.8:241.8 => 1.18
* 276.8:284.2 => 1.3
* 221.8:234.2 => 1.25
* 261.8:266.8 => 1.16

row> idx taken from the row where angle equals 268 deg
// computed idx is 1.15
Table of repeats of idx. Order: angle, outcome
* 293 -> 1.33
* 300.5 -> 1.36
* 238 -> 1.18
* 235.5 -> 1.21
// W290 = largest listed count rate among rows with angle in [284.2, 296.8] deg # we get 1.4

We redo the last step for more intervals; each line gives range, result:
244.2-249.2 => 1.22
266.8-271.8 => 1.17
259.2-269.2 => 1.2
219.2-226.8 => 1.34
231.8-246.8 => 1.26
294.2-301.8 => 1.36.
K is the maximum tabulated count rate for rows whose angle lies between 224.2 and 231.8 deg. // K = 1.34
